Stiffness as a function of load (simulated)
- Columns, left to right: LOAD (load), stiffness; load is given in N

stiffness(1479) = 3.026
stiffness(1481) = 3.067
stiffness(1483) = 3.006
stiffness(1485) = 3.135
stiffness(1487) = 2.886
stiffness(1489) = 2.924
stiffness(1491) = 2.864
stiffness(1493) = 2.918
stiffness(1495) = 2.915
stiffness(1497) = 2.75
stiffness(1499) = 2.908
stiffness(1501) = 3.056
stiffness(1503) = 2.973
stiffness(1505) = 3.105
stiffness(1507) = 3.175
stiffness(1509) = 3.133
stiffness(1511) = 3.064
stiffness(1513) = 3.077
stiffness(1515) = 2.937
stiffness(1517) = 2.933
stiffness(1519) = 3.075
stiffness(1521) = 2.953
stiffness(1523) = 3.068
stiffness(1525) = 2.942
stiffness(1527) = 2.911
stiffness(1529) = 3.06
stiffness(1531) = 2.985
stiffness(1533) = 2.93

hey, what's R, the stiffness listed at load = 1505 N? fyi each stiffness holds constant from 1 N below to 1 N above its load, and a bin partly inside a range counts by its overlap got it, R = 3.105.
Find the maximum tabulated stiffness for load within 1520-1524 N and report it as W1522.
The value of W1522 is 3.068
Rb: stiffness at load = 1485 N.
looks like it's 3.135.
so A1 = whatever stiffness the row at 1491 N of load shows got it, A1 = 2.864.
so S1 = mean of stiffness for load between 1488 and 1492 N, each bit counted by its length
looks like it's 2.89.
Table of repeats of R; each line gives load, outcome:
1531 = 2.985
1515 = 2.937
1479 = 3.026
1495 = 2.915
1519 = 3.075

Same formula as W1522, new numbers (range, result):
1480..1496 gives 3.135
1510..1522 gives 3.077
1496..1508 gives 3.175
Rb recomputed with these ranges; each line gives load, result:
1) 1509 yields 3.133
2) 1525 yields 2.942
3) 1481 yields 3.067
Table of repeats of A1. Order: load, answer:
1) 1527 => 2.911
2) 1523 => 3.068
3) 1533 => 2.93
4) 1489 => 2.924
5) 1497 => 2.75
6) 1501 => 3.056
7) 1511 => 3.064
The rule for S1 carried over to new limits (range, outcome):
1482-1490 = 2.99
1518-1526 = 3.01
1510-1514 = 3.07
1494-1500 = 2.86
